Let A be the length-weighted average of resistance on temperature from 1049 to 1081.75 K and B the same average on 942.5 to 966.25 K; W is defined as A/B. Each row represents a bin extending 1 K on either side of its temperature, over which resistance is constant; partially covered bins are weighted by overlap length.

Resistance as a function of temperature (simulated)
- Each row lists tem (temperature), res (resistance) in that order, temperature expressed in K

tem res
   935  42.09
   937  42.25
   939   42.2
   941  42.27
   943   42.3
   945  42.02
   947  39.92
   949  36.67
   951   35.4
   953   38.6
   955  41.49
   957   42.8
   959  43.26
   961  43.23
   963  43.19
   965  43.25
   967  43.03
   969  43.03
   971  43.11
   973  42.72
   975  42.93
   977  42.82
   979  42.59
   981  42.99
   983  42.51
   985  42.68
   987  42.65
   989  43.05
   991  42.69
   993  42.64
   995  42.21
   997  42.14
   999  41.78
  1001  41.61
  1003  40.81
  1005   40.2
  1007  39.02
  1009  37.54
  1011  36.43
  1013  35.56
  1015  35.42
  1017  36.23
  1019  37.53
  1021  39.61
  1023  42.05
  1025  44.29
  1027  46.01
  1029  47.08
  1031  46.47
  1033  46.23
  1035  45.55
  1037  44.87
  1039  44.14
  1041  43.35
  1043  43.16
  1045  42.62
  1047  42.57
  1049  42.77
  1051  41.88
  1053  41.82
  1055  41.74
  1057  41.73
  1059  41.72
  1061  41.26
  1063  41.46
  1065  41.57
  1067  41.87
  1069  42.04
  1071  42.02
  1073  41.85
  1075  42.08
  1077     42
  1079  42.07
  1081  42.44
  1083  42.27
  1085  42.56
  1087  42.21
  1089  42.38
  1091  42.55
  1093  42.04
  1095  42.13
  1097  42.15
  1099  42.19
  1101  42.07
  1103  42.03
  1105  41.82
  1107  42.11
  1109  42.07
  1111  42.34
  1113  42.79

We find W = 1.02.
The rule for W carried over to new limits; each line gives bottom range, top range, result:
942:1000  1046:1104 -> 1.00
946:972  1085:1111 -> 1.02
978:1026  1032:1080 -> 1.05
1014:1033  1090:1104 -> 1.01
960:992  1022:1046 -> 1.04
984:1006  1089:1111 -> 1.00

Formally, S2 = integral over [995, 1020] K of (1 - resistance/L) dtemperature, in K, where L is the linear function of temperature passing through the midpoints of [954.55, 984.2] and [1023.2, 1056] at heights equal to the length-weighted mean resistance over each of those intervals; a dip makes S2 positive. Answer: 2.7 K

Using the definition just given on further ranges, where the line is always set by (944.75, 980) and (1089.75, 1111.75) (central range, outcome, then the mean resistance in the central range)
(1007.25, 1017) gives 1.3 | 36.5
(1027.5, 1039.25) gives -1.1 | 45.8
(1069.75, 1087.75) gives 0.0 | 42.2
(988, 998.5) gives -0.2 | 42.5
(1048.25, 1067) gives 0.1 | 41.8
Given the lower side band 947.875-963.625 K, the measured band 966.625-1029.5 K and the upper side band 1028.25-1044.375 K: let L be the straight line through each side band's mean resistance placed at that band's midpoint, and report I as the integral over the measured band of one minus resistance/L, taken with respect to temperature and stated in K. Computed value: 2.2 K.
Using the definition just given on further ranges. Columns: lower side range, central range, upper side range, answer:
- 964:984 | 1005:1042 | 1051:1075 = 0.7 K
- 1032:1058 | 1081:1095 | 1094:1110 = 0.0 K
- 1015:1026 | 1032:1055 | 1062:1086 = -1.6 K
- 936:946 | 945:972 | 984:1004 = 0.6 K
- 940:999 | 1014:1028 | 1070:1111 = 0.6 K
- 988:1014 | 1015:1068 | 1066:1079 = -1.6 K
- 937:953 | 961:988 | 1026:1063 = -1.1 K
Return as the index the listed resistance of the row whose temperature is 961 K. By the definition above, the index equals 43.23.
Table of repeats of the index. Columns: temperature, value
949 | 36.67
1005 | 40.2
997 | 42.14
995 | 42.21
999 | 41.78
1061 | 41.26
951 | 35.4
